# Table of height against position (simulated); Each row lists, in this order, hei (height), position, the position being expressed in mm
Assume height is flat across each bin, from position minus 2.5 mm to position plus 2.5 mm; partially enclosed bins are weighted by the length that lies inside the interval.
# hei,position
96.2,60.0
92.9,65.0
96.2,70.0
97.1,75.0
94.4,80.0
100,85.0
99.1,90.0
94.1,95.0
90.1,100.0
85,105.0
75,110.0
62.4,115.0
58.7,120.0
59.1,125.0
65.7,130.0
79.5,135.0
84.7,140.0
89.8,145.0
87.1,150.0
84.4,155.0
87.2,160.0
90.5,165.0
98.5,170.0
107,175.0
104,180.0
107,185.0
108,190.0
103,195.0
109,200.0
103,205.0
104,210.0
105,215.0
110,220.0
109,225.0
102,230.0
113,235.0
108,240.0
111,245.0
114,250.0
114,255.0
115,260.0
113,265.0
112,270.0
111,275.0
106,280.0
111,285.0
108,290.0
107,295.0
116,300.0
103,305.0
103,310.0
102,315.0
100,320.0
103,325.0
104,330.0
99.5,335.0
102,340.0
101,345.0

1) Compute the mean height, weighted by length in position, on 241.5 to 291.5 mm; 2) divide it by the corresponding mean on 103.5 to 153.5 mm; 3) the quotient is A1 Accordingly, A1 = 1.49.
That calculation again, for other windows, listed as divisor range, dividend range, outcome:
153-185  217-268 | 1.15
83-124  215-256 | 1.34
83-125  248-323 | 1.34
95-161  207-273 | 1.41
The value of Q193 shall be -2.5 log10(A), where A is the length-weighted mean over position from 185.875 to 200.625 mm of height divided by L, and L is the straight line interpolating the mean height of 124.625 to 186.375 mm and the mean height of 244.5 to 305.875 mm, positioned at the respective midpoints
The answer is -0.11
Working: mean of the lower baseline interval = 88.7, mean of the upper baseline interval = 111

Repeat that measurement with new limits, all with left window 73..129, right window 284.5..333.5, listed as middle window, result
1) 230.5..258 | -0.135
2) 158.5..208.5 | -0.117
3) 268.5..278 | -0.099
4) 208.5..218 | -0.109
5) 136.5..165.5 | 0.016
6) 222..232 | -0.102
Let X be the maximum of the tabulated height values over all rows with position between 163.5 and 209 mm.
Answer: 109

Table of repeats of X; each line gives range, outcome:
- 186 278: 115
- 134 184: 107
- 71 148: 100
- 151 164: 87.2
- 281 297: 111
